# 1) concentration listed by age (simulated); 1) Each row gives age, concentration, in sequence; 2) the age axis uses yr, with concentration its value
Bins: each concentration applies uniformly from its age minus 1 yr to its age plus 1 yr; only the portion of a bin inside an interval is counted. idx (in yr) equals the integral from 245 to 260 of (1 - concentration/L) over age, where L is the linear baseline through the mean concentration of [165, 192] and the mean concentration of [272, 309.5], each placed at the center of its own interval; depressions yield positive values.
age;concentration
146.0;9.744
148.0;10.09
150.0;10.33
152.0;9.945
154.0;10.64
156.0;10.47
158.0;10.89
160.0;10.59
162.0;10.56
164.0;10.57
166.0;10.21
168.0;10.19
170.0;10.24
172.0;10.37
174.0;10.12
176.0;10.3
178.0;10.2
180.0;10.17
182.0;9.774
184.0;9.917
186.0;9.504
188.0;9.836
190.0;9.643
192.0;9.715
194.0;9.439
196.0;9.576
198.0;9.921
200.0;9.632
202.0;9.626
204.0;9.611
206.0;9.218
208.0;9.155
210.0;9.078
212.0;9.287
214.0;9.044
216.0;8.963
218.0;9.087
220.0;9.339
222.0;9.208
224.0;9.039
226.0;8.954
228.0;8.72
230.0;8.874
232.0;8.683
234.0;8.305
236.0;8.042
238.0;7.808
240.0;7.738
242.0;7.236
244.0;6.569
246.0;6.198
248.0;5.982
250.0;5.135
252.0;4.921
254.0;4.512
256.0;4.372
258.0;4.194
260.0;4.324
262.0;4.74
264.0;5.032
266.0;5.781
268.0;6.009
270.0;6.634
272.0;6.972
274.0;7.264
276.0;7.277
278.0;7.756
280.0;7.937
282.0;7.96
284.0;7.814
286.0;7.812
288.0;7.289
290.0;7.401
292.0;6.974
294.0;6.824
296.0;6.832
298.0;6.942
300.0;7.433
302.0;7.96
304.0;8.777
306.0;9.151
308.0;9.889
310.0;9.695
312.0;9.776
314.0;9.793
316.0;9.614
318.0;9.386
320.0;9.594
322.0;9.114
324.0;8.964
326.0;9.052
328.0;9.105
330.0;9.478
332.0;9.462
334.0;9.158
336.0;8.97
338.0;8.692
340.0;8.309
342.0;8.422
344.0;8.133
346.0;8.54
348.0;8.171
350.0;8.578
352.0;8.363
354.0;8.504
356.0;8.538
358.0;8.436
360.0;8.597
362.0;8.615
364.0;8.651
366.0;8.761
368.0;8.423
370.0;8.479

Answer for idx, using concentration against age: 6.2 yr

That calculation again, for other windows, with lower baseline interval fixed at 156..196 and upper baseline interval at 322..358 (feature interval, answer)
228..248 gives 4.0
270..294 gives 4.7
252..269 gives 8.2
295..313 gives 1.1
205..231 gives 1.8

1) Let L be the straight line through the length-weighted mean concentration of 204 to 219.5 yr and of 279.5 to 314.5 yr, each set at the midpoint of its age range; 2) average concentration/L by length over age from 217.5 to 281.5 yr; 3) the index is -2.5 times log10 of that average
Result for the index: 0.25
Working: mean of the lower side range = 9.16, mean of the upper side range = 8.1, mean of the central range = 6.95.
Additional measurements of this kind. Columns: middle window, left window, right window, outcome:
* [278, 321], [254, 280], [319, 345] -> -0.121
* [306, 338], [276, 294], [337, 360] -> -0.164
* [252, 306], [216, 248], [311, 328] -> 0.311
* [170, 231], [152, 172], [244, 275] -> -0.130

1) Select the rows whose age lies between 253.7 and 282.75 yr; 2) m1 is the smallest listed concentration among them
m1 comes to 4.194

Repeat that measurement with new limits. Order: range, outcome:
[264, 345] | 5.032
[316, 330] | 8.964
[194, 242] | 7.236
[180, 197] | 9.439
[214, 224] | 8.963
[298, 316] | 6.942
